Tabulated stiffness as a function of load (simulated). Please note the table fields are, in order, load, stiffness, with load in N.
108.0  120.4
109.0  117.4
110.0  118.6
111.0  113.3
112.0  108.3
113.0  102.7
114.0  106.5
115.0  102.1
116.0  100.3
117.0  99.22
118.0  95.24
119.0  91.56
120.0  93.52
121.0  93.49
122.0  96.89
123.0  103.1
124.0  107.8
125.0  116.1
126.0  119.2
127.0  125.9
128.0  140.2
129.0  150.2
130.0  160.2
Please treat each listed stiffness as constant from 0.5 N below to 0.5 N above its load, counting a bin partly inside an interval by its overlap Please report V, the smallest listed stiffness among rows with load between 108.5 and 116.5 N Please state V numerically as 100.3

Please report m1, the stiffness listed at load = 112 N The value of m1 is 108.3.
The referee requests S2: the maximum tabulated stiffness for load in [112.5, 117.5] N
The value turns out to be 106.5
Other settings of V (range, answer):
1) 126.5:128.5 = 125.9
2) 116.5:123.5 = 91.56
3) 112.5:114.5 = 102.7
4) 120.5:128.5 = 93.49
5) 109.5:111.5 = 113.3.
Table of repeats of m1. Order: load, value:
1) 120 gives 93.52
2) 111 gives 113.3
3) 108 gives 120.4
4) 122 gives 96.89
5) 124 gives 107.8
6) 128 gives 140.2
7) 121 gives 93.49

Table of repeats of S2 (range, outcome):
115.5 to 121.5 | 100.3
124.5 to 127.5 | 125.9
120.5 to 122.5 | 96.89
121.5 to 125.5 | 116.1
